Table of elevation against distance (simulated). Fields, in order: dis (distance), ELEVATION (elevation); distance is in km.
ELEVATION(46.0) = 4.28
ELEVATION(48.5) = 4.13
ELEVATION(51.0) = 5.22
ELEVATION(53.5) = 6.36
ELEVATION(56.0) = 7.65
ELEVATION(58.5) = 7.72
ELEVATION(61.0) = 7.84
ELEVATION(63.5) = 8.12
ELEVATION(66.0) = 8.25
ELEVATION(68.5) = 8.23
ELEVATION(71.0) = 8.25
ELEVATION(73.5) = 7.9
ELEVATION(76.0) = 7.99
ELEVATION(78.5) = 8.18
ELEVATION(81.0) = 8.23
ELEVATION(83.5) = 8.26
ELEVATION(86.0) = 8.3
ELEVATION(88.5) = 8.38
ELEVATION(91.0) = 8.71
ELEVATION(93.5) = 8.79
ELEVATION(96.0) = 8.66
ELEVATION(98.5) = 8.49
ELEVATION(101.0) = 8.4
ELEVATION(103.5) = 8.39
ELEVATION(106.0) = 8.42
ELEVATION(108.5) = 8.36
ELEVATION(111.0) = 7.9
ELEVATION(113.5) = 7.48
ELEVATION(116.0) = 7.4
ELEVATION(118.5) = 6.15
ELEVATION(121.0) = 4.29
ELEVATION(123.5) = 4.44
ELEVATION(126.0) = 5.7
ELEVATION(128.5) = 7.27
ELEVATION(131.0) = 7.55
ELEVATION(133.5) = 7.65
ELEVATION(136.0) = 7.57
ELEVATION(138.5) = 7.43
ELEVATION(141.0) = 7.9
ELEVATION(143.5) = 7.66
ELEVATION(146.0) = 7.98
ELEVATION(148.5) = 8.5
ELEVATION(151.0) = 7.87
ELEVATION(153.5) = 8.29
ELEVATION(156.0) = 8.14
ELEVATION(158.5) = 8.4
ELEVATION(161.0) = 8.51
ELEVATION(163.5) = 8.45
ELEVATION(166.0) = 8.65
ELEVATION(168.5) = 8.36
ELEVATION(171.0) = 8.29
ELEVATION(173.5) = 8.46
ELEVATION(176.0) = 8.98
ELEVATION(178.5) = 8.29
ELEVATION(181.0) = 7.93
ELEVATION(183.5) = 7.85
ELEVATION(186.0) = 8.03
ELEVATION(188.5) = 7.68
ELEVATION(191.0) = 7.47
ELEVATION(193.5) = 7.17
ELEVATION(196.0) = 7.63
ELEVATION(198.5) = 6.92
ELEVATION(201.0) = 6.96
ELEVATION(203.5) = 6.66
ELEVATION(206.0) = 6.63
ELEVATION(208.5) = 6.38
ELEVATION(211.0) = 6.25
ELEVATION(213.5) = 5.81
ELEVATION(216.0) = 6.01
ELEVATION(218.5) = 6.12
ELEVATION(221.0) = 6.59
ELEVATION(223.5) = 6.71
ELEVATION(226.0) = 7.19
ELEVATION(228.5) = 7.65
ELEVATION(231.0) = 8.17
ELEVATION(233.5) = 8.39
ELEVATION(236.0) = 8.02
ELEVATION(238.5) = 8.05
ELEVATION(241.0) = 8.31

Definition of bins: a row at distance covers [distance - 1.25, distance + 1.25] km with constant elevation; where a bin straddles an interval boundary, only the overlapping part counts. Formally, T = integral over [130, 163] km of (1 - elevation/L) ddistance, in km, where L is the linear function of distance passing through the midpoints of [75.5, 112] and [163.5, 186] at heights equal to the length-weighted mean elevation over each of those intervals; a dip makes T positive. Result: 1.5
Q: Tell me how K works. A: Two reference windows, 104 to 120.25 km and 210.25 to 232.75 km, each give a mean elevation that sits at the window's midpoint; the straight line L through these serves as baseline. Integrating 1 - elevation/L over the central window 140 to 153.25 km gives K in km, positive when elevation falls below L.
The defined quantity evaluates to -1.3 km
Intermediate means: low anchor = 7.55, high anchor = 6.77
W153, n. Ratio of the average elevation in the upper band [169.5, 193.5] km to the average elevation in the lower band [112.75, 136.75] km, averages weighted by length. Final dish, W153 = 1.2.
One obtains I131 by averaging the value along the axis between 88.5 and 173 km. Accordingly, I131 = 7.77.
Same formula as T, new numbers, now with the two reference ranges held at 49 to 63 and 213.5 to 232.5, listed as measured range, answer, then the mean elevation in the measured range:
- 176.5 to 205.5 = -2.8 km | 7.52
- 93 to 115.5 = -4.6 km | 8.27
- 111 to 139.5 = 0.8 km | 6.68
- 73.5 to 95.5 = -4.7 km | 8.34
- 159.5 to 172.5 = -3.0 km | 8.45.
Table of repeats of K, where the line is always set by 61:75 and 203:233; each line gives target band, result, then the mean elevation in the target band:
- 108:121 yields 1.0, 7.1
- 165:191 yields -4.1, 8.21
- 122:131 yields 1.9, 6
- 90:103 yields -1.2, 8.6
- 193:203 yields -0.3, 7.13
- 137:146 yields -0.3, 7.7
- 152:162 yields -1.4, 8.32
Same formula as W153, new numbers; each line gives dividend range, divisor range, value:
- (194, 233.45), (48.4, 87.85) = 0.89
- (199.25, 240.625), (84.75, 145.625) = 0.93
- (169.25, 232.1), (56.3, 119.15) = 0.90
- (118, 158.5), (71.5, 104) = 0.86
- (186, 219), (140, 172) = 0.83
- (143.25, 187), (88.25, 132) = 1.11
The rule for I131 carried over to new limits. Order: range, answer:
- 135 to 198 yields 8.05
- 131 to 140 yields 7.56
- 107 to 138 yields 6.84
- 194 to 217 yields 6.61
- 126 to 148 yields 7.55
